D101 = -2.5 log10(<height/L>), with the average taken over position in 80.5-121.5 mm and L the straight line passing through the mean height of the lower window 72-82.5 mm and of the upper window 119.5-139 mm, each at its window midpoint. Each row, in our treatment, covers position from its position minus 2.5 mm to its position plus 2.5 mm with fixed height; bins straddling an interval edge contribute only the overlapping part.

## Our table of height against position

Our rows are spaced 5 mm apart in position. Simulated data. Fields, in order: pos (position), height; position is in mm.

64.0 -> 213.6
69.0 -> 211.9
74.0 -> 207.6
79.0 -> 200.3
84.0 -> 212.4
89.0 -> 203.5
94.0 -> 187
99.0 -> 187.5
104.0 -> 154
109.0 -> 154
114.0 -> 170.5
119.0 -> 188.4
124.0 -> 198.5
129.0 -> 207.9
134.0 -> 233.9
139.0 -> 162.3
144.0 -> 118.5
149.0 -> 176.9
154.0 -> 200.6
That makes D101 0.123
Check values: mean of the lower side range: 205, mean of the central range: 183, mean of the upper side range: 204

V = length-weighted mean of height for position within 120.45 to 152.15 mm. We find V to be 184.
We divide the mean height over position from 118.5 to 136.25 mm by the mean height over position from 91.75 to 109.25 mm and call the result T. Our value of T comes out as 1.21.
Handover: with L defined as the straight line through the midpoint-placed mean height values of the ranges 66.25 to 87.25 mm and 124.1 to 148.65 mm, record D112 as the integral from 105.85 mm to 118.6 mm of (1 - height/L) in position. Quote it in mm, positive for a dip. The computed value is 1.74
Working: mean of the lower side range 208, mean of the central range 166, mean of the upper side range 182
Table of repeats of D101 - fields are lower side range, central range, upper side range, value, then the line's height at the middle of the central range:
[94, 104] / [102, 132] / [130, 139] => 0.086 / 195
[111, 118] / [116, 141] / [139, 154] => -0.188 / 167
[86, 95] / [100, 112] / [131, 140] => 0.250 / 200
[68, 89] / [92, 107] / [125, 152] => 0.135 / 198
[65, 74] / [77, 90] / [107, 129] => -0.018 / 203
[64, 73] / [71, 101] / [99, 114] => -0.064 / 189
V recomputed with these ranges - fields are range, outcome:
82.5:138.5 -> 189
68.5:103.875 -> 198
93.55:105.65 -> 176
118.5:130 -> 199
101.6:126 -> 173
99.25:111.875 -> 160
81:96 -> 201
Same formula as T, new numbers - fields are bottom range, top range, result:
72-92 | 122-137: 1.03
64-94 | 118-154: 0.90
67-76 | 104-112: 0.74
